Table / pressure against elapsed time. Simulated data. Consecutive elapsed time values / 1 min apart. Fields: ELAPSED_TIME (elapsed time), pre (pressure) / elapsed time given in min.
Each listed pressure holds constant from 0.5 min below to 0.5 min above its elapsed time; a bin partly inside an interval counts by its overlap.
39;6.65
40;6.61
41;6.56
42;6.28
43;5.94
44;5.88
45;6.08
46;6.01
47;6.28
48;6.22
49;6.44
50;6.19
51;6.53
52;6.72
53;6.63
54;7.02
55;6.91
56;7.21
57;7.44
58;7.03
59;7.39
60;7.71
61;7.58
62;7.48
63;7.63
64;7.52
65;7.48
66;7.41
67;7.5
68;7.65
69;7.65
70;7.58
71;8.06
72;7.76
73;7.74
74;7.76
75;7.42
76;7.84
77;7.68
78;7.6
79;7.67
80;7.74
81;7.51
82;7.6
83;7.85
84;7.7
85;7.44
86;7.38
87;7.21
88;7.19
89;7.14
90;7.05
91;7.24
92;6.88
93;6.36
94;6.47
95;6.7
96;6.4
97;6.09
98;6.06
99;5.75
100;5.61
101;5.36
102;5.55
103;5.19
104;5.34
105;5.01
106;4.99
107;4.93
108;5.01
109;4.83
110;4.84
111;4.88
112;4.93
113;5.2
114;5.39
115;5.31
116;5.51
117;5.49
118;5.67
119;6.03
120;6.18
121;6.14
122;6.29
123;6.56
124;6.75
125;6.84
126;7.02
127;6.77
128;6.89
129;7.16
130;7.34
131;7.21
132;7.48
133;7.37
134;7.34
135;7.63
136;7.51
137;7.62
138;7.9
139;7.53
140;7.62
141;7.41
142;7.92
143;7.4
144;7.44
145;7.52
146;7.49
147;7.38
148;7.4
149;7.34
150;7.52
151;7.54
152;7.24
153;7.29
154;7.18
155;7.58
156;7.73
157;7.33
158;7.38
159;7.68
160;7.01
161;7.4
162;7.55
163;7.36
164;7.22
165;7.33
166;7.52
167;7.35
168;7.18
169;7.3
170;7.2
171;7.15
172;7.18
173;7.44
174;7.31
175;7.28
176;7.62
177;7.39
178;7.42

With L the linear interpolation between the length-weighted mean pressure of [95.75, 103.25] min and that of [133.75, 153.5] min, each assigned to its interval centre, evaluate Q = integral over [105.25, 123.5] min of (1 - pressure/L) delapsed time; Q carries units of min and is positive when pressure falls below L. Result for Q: 2.60 min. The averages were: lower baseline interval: 5.75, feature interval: 5.45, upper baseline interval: 7.5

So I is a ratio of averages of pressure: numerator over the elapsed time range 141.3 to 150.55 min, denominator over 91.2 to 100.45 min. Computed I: 1.2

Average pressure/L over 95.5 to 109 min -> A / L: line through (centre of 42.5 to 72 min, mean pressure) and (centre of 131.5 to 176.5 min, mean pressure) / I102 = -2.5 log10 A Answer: 0.30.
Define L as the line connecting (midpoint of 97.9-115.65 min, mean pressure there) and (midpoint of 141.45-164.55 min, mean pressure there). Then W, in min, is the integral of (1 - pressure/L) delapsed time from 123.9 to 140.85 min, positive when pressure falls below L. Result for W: -2.28 min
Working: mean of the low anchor 5.22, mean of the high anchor 7.43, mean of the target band 7.31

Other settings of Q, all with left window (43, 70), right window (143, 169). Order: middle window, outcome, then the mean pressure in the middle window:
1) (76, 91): -0.8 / 7.49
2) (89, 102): 1.5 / 6.33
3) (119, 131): 0.9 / 6.71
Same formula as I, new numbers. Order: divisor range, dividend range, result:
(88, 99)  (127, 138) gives 1.11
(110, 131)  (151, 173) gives 1.20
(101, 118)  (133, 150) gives 1.45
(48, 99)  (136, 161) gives 1.04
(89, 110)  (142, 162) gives 1.27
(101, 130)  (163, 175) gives 1.27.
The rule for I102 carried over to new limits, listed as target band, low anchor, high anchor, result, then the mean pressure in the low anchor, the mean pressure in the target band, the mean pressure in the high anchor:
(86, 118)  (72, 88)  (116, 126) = 0.18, 7.6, 5.83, 6.22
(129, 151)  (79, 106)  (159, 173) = -0.06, 6.6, 7.49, 7.31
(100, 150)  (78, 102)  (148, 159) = 0.12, 6.87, 6.45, 7.42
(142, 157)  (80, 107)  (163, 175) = -0.05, 6.5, 7.44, 7.29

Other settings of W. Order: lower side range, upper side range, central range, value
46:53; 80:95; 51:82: -3.24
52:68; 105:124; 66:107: -2.86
